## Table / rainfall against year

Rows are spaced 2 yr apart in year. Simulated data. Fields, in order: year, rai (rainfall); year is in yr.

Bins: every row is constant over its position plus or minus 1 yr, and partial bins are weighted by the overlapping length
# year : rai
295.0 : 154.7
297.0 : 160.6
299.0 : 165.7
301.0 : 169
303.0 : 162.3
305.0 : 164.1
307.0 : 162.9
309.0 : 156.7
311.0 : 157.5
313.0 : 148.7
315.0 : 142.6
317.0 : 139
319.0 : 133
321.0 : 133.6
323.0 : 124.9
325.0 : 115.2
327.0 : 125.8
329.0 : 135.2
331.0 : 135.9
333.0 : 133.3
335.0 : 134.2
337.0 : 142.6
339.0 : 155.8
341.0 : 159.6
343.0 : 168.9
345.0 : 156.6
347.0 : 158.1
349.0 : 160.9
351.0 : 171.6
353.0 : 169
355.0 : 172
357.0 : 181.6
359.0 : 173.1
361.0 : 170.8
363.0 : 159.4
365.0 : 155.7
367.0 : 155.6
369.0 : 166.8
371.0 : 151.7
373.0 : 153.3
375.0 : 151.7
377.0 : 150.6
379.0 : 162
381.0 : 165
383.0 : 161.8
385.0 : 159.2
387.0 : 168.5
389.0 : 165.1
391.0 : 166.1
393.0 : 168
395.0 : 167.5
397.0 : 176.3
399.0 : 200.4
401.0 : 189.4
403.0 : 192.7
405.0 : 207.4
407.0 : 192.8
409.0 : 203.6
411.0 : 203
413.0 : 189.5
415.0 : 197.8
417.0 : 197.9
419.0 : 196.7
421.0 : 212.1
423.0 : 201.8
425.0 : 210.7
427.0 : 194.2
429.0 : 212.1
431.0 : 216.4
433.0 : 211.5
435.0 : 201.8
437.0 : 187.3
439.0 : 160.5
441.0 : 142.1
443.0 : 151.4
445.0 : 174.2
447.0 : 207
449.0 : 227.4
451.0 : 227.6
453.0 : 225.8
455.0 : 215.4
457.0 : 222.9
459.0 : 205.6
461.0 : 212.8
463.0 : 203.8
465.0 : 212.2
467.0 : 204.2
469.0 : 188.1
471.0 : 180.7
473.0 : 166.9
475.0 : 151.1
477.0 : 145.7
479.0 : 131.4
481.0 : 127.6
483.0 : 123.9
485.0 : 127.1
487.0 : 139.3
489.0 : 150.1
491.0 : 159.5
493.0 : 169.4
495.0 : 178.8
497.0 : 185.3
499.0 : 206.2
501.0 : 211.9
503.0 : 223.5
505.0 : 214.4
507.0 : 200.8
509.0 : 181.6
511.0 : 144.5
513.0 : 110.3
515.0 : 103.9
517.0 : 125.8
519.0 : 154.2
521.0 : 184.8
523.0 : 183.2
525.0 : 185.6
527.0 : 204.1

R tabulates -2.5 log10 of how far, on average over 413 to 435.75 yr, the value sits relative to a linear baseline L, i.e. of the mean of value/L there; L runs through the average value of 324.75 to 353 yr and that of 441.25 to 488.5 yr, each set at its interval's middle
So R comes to -0.20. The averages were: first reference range 148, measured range 204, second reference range 180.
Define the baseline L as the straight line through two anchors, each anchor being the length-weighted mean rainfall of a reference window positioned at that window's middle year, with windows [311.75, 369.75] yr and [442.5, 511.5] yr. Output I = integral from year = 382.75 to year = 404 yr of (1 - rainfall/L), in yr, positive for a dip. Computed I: -1.43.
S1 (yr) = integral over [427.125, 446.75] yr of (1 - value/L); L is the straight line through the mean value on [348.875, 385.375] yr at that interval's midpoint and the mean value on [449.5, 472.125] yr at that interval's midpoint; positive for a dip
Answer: 1.2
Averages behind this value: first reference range 163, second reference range 209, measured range 185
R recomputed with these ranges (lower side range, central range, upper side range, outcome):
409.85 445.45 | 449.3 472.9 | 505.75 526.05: -0.158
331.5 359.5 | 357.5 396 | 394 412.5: 0.096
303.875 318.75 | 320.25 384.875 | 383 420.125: 0.093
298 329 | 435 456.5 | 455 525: -0.164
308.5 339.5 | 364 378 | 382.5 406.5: 0.062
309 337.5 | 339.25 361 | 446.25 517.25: -0.163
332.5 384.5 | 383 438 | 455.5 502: -0.155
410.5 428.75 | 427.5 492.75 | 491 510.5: 0.090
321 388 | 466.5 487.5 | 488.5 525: 0.110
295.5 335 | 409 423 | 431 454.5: -0.092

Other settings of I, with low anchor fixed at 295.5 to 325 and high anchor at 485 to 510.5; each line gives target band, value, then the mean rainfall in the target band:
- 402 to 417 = -2.8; 198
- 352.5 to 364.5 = -0.9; 170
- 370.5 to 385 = 0.4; 157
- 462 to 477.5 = -0.5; 183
